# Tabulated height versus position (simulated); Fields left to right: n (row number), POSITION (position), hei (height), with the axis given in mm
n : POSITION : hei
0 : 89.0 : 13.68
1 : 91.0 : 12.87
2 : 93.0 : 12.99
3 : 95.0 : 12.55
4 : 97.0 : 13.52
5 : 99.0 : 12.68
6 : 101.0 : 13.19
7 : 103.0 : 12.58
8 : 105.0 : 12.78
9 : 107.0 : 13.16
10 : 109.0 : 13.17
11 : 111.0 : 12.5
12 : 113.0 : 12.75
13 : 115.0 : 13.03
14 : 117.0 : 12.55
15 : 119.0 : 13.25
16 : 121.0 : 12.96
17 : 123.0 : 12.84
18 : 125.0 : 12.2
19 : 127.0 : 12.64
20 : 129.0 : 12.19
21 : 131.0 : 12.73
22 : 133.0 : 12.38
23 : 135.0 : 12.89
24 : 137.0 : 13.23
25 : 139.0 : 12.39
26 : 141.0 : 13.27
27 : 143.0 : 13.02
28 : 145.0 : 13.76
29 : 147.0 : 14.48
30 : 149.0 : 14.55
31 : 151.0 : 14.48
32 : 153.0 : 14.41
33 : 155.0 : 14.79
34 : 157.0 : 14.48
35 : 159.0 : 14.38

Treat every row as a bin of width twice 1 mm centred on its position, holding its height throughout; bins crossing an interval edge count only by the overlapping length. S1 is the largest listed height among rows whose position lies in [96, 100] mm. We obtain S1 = 13.52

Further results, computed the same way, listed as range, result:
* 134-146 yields 13.76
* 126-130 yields 12.64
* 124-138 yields 13.23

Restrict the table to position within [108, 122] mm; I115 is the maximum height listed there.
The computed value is 13.25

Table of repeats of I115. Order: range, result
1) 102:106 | 12.78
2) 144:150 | 14.55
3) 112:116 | 13.03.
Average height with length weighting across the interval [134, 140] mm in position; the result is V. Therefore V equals 12.8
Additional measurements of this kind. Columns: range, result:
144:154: 14.3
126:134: 12.5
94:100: 12.9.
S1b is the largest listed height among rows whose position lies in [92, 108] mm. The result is 13.52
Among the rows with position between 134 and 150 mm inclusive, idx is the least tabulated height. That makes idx 12.39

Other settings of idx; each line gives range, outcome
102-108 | 12.58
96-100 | 12.68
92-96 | 12.55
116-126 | 12.2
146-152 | 14.48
